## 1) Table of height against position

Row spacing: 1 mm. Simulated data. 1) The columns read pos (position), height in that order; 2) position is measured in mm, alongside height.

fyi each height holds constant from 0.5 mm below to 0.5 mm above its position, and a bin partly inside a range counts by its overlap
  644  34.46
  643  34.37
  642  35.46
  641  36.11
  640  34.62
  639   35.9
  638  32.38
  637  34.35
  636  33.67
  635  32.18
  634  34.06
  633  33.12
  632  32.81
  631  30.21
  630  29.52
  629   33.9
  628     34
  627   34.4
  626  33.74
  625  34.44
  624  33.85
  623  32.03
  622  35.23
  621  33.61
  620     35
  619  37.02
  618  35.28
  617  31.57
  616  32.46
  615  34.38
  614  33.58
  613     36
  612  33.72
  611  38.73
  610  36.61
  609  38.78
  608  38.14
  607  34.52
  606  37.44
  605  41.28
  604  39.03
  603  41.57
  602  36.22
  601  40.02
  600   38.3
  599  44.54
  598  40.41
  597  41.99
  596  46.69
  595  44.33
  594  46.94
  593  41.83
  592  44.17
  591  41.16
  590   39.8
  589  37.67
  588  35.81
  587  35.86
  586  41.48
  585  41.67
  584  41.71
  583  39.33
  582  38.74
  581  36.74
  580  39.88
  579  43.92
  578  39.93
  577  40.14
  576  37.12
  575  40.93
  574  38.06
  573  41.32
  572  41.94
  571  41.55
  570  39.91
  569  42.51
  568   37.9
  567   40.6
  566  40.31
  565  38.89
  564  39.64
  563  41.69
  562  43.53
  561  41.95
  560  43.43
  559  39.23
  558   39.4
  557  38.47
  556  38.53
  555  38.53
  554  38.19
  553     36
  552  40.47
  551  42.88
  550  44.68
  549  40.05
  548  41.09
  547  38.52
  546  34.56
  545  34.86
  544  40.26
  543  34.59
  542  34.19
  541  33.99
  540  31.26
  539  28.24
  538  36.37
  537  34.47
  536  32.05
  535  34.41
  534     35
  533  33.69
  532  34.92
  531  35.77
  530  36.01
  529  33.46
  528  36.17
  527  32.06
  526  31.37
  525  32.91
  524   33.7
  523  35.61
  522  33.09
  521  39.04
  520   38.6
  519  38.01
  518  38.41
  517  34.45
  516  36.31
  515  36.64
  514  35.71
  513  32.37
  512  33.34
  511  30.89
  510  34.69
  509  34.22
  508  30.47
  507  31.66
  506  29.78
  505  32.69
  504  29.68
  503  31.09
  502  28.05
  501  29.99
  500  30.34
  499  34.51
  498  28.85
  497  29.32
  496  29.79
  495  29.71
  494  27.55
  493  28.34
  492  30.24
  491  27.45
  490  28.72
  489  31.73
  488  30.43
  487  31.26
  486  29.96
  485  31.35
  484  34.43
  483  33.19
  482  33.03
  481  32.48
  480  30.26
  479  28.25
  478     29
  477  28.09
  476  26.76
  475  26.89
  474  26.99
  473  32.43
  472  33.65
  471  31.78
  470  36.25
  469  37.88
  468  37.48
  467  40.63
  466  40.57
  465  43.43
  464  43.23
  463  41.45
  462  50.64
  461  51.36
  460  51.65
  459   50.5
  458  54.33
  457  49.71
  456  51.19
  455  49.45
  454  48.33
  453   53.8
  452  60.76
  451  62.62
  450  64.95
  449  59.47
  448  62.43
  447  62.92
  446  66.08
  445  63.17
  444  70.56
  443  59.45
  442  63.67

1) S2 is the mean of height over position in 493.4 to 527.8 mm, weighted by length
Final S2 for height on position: 32.8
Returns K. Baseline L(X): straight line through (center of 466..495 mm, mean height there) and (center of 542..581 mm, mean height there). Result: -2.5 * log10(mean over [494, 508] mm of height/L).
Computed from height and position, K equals 0.110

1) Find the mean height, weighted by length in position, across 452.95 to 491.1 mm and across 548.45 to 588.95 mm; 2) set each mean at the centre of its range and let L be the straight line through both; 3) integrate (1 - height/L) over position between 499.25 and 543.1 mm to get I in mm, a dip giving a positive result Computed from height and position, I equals 5.90 mm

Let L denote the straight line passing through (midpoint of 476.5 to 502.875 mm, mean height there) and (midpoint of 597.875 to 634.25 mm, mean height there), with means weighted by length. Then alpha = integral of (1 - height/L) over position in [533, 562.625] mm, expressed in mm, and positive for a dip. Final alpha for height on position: -4.31 mm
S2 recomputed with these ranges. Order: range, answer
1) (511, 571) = 37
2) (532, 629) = 38.2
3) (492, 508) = 30.1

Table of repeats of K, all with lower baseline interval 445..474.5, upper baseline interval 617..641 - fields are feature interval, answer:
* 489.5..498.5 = 0.49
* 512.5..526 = 0.21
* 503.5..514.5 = 0.34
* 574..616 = -0.08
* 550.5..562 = 0.00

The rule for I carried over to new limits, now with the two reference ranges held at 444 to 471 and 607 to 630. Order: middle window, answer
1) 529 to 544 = 3.1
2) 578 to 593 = -0.7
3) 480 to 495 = 5.5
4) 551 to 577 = 0.2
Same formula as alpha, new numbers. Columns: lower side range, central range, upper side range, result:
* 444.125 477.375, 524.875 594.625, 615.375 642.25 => 1.14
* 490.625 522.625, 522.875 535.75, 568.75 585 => 0.28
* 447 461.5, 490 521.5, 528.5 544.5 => 7.18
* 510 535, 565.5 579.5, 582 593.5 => -0.59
